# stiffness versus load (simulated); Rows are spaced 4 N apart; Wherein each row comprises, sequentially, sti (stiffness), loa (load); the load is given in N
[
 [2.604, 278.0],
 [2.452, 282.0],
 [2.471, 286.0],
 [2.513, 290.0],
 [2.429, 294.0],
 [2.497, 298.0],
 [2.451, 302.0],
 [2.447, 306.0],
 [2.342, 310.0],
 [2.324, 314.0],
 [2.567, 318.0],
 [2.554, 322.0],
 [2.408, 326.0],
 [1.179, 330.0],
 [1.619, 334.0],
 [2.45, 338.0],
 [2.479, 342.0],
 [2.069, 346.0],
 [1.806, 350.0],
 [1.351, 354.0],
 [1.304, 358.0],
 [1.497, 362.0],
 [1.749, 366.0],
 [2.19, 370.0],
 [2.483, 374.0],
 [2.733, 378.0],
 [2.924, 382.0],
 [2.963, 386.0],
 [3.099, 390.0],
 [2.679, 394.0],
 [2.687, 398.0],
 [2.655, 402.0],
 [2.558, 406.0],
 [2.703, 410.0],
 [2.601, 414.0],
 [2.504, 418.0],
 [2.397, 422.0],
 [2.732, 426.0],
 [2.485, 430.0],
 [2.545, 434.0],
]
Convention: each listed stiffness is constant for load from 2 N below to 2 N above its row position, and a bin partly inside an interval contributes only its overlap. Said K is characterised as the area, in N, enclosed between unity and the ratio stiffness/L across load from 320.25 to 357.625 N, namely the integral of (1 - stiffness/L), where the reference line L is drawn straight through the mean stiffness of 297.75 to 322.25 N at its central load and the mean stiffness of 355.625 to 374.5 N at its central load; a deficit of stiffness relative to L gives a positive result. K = 2.59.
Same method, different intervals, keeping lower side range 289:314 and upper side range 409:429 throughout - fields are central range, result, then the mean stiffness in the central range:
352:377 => 7.1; 1.8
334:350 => 2.0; 2.18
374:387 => -1.4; 2.81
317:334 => 2.6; 2.09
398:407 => -0.3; 2.63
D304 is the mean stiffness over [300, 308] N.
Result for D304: 2.45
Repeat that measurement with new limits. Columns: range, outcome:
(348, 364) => 1.49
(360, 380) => 2.13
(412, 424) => 2.5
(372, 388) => 2.78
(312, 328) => 2.46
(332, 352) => 2.08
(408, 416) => 2.65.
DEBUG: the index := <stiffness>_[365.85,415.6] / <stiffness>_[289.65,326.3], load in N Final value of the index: 1.08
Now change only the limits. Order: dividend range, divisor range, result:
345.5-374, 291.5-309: 0.71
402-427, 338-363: 1.42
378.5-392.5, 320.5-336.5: 1.53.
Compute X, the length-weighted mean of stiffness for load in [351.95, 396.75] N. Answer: 2.28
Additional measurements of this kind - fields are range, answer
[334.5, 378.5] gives 1.97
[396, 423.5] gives 2.59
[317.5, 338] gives 2.07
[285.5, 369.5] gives 2.11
